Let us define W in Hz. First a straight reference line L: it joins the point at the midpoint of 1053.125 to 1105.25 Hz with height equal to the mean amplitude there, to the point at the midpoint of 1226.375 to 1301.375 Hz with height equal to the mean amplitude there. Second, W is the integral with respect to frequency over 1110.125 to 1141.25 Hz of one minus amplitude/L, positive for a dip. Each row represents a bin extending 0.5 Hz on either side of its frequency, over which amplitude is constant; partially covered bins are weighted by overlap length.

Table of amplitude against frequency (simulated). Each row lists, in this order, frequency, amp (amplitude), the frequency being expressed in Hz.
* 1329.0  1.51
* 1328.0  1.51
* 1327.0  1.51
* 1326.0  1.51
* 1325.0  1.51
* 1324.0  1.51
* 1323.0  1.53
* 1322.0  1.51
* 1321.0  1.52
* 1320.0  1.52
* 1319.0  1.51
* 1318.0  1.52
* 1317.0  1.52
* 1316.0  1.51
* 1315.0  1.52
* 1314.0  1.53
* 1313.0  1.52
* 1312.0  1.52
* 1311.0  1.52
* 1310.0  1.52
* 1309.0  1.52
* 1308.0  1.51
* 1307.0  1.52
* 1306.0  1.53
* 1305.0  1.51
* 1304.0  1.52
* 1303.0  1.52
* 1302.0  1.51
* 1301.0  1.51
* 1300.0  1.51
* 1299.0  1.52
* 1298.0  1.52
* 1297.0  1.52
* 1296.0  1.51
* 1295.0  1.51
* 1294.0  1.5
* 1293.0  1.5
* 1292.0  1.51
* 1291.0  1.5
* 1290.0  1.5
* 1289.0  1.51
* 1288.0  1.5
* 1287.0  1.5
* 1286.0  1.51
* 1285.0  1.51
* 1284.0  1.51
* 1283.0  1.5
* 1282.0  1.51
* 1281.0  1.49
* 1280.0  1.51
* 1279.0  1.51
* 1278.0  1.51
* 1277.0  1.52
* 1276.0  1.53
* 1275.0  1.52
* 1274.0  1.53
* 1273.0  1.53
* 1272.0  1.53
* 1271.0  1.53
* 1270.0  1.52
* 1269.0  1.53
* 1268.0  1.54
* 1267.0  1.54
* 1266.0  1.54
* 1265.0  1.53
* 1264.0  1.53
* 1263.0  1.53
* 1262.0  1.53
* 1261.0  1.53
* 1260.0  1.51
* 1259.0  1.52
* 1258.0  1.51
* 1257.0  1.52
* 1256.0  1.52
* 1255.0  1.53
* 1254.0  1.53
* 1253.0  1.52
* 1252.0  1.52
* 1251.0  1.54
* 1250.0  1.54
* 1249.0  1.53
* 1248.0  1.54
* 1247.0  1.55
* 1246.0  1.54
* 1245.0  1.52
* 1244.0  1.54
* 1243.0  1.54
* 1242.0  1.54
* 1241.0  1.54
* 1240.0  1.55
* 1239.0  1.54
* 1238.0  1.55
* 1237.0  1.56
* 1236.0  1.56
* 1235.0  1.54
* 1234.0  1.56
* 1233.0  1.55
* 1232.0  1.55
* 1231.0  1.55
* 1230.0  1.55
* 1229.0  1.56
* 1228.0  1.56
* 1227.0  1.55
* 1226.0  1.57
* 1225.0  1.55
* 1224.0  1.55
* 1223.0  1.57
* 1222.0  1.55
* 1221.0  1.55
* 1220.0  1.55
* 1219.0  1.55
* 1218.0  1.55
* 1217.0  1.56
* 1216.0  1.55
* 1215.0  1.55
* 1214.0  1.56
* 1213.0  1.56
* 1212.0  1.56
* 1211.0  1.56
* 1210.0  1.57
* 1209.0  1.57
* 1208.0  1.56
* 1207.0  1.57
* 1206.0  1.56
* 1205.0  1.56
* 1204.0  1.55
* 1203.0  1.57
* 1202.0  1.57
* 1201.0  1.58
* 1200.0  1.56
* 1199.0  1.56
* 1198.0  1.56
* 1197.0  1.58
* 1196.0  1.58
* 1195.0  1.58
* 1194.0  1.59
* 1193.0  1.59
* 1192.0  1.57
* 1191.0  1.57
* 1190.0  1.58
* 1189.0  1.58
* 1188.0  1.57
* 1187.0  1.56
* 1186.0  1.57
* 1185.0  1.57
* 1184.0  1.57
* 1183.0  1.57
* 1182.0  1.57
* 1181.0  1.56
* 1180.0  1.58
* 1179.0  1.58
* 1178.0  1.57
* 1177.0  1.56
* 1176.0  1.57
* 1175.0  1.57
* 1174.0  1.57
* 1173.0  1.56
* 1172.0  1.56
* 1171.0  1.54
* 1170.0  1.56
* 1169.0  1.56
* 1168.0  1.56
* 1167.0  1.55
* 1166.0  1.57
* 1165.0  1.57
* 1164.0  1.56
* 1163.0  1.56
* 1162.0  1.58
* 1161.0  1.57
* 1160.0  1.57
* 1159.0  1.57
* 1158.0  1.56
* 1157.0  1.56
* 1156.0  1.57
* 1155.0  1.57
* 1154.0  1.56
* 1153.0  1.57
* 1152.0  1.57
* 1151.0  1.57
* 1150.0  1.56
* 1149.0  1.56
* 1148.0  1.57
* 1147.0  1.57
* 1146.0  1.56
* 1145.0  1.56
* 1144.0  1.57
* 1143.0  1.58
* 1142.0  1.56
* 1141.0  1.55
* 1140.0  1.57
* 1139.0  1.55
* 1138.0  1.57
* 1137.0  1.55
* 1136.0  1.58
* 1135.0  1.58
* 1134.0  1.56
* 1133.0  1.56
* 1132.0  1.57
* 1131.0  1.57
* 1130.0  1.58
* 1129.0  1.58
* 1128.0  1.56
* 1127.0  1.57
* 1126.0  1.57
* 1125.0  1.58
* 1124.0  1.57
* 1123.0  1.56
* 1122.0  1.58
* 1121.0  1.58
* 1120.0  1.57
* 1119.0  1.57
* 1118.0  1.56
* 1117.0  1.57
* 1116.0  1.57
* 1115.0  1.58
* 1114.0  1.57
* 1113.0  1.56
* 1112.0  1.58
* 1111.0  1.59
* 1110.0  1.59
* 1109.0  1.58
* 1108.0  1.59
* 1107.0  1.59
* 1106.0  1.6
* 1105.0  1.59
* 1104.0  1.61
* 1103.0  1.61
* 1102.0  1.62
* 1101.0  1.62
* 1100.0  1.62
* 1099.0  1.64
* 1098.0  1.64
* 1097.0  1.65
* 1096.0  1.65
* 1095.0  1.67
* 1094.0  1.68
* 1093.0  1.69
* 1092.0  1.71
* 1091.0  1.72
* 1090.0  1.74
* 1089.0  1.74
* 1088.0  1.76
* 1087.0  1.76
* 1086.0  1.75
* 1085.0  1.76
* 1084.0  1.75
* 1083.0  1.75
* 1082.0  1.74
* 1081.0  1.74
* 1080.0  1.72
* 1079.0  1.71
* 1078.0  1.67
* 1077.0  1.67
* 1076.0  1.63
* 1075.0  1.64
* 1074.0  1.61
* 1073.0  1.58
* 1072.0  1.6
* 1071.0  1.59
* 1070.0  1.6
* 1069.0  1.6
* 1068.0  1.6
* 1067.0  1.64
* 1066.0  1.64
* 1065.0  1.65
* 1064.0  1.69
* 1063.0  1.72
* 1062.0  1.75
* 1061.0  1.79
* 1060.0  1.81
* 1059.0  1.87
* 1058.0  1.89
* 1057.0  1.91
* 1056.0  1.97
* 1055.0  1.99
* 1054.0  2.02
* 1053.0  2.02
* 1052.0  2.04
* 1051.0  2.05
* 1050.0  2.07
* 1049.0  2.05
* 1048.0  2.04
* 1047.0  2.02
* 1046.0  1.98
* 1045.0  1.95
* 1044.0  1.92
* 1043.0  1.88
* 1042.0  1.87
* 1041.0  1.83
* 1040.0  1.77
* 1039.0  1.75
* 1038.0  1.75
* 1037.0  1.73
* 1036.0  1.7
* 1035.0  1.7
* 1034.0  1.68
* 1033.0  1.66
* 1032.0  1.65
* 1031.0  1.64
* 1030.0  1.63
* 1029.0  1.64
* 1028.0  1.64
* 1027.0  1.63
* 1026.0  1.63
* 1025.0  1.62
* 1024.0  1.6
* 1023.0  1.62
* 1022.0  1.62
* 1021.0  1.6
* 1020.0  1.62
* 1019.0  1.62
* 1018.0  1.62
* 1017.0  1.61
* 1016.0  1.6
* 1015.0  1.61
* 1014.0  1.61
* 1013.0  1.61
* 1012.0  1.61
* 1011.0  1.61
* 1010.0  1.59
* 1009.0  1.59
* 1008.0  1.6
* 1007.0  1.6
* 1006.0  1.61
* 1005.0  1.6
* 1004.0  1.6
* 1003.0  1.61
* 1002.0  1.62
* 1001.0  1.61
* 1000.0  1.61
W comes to 1.8 Hz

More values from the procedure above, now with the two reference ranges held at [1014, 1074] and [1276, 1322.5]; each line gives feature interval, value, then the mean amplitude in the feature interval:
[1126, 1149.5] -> 1.4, 1.57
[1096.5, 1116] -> 1.1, 1.6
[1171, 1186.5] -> 0.6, 1.57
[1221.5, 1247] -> 0.4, 1.55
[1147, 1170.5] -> 1.1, 1.57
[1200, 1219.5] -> 0.4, 1.56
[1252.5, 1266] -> 0.2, 1.52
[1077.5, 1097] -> -0.1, 1.72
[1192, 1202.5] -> 0.2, 1.57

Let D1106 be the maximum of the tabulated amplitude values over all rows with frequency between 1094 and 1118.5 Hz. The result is 1.68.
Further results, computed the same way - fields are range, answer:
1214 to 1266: 1.57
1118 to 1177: 1.58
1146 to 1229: 1.59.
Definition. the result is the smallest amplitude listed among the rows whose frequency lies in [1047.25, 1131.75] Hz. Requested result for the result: 1.56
